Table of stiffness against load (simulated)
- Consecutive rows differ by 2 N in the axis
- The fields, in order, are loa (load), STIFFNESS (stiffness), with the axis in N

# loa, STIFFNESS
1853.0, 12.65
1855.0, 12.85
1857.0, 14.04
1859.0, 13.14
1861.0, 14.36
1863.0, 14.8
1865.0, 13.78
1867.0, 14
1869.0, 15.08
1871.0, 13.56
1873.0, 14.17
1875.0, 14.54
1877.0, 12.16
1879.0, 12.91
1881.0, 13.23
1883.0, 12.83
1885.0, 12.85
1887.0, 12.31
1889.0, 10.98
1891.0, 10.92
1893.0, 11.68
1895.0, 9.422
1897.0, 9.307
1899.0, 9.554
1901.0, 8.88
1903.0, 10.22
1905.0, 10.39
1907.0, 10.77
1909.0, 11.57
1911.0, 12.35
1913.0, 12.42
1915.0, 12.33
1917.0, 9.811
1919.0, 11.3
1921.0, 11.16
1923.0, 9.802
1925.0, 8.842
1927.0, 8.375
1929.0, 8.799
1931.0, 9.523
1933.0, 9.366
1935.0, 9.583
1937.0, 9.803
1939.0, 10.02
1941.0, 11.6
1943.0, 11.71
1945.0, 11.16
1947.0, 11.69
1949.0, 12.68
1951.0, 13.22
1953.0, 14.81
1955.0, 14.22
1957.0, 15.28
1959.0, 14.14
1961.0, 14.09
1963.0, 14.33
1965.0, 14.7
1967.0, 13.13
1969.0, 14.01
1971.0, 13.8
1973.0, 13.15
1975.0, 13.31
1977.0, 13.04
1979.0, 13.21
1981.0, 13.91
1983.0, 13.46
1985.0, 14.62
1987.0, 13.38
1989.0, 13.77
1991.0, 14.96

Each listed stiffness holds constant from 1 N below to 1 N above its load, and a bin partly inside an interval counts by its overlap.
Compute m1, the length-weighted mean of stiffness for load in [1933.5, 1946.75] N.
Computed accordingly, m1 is 10.7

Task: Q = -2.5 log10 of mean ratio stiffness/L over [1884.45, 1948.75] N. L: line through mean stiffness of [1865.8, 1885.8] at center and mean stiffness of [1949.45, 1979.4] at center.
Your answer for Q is 0.28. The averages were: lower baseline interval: 13.5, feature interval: 10.6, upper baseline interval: 13.9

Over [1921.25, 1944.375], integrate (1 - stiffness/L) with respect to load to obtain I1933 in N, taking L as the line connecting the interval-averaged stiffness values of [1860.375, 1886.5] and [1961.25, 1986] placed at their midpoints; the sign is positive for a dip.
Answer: 6.5 N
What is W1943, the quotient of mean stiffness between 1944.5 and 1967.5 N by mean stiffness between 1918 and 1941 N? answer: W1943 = 1.4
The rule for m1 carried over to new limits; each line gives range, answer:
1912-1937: 10.1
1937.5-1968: 13.1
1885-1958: 11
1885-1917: 10.9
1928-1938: 9.41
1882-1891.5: 12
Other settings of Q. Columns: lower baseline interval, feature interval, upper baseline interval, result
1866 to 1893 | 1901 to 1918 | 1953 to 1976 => 0.202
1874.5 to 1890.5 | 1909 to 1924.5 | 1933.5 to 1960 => 0.108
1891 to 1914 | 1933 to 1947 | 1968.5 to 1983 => 0.139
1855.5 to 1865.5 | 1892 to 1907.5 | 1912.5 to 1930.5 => 0.157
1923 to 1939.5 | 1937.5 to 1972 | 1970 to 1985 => -0.152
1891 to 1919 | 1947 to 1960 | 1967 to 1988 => -0.103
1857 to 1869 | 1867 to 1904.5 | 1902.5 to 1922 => 0.078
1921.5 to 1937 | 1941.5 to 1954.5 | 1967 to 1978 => -0.135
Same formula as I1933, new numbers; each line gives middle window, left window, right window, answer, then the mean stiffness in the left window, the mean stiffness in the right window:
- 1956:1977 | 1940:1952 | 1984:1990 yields -1.6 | 12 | 13.9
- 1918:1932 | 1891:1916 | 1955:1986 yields 2.4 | 10.7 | 13.9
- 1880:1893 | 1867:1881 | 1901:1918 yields 0.7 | 13.7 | 11.1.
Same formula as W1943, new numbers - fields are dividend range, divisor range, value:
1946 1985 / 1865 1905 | 1.14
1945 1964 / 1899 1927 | 1.29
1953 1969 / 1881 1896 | 1.22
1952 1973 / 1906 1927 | 1.30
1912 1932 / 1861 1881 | 0.74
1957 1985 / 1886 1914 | 1.28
